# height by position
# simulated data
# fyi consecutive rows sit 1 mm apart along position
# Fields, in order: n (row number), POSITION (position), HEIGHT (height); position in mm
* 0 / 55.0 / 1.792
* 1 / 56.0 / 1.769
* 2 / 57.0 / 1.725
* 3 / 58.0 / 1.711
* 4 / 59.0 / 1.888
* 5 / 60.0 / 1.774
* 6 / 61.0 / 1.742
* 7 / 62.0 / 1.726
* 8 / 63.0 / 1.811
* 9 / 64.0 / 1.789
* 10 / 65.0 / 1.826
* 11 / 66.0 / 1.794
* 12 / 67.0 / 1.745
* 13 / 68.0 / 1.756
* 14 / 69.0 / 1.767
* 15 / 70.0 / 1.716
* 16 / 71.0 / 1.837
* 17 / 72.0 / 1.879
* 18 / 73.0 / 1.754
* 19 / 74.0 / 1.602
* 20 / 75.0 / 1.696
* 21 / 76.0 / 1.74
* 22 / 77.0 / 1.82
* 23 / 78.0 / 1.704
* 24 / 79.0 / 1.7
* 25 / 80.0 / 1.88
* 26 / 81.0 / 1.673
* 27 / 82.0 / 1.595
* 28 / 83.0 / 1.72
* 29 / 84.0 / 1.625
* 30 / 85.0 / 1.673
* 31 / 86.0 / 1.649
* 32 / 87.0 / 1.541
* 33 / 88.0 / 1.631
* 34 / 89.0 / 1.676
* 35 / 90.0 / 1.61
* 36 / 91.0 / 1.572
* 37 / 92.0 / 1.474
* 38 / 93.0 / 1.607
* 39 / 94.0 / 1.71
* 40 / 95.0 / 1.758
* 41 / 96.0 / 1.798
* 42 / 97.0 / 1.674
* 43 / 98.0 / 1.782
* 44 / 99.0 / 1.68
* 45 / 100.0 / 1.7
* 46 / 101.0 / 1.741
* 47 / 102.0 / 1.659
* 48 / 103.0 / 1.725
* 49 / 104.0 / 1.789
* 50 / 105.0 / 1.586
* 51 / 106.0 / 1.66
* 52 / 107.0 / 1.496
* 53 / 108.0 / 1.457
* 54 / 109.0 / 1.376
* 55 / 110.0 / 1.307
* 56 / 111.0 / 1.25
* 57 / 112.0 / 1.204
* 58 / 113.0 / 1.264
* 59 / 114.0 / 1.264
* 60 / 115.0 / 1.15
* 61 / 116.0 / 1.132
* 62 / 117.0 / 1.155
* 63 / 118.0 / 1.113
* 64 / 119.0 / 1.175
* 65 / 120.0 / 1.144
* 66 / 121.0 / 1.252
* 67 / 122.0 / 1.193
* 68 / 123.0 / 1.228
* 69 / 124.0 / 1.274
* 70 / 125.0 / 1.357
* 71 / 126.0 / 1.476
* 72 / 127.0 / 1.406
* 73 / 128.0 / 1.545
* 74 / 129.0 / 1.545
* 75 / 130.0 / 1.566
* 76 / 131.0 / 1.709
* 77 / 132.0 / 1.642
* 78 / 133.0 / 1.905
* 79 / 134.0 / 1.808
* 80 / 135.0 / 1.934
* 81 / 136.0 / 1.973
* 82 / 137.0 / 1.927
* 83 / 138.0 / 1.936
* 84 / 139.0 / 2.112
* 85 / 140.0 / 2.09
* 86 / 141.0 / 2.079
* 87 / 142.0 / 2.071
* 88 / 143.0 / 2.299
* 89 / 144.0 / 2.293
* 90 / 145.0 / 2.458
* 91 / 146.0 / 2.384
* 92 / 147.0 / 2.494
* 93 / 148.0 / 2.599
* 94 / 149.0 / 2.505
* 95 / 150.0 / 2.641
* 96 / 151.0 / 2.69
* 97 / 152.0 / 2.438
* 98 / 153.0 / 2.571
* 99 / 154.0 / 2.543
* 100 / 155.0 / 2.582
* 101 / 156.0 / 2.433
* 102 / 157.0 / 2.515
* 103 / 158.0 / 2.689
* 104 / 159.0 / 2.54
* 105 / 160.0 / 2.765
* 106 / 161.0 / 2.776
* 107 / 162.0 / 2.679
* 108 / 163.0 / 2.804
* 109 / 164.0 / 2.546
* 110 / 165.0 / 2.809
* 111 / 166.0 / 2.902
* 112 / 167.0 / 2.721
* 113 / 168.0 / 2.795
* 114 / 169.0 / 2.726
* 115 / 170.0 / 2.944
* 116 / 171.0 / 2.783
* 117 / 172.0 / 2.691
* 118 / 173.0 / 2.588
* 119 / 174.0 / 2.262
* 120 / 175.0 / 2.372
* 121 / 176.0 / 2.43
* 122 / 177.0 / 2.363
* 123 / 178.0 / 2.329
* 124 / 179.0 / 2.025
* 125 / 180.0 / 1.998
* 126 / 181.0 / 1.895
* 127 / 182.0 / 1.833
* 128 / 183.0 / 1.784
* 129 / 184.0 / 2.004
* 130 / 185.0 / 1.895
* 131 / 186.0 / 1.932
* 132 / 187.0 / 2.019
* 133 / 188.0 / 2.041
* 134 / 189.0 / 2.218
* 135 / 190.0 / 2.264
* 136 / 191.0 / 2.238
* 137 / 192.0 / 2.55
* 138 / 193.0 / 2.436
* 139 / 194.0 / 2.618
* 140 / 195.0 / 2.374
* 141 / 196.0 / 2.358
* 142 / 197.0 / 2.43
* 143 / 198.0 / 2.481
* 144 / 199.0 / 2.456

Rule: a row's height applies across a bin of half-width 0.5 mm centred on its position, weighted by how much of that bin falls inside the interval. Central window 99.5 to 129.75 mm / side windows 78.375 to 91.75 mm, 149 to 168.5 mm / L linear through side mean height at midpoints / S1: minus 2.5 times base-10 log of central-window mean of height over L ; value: 0.42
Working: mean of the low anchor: 1.65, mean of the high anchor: 2.65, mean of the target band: 1.39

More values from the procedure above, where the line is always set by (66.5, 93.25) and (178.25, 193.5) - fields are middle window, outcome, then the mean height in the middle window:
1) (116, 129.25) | 0.39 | 1.29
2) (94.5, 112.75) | 0.12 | 1.59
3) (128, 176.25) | -0.21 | 2.38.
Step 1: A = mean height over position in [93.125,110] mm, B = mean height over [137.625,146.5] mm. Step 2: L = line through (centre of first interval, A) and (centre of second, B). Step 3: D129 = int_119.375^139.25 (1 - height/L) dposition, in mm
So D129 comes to 4.37 mm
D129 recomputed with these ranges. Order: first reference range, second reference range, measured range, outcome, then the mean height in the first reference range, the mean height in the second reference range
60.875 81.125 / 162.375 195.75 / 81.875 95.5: 1.7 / 1.76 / 2.37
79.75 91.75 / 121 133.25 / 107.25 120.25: 2.5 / 1.65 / 1.47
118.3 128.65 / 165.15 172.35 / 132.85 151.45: -2.9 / 1.3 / 2.8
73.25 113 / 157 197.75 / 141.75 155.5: -2.1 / 1.63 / 2.41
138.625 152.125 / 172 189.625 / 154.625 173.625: -3.8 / 2.37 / 2.13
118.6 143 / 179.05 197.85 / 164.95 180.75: -4.0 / 1.65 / 2.16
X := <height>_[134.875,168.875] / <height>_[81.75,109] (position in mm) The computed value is 1.50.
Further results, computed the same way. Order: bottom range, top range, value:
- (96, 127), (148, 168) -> 1.87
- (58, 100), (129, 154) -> 1.26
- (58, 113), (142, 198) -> 1.46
